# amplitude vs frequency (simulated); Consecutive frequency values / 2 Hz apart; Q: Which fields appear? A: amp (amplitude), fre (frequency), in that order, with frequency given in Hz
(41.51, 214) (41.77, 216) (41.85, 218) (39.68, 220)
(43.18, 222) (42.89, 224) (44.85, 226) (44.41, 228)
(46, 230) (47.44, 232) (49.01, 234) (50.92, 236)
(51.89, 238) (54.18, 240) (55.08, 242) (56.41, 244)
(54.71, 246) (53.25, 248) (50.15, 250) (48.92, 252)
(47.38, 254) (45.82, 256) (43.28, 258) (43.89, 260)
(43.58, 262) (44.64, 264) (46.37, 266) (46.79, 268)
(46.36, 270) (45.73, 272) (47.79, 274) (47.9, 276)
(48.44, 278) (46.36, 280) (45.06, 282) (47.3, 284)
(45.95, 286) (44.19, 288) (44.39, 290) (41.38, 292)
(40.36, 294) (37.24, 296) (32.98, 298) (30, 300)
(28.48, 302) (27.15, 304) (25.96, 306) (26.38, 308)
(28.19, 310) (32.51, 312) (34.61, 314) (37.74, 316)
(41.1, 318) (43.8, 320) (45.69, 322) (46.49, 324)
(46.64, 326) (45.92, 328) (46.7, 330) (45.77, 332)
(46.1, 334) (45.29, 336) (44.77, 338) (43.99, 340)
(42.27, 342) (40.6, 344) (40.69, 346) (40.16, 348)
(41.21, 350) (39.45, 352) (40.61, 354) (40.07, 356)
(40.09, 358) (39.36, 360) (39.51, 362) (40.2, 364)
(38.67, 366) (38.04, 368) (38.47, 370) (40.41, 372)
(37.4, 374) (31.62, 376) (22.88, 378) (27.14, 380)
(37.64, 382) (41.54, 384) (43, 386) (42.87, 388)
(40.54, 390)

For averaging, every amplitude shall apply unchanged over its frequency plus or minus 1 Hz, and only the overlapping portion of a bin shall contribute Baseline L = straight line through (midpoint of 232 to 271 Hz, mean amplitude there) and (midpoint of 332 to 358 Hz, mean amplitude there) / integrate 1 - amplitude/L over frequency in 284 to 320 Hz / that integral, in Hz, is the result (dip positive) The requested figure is 7.6 Hz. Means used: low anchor 49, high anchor 42.2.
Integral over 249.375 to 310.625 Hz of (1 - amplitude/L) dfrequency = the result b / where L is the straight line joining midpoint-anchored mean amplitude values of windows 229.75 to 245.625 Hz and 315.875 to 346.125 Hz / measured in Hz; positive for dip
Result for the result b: 8.75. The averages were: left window 51.8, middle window 41.6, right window 44.2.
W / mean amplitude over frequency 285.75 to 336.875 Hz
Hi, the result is 38.8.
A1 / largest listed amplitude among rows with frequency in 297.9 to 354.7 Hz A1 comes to 46.7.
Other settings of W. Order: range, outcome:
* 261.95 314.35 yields 39.9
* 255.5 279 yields 45.9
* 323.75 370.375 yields 42.1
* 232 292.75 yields 47.9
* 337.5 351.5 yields 41.8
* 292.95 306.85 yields 31.8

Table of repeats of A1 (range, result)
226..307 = 56.41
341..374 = 42.27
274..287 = 48.44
